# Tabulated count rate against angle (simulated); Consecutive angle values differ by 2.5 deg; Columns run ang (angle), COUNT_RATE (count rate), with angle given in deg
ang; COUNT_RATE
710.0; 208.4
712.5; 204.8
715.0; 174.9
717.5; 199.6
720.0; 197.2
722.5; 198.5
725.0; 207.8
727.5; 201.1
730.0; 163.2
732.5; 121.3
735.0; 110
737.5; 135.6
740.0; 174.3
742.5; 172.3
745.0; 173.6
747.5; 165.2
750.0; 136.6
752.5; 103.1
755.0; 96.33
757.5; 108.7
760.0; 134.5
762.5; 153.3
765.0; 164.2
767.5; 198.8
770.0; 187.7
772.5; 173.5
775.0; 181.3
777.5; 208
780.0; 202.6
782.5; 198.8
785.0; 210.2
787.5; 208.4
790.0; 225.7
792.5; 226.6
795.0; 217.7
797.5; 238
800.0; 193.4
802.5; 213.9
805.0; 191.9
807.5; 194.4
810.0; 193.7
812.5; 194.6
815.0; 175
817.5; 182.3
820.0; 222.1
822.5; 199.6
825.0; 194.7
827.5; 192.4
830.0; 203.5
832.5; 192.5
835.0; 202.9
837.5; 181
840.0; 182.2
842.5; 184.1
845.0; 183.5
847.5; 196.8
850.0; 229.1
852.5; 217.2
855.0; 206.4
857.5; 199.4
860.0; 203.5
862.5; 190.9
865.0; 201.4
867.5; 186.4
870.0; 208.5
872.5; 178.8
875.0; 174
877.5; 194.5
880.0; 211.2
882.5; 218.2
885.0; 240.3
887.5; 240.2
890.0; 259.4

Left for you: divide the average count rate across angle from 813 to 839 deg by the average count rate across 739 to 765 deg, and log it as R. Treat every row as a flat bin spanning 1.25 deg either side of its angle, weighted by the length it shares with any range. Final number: 1.36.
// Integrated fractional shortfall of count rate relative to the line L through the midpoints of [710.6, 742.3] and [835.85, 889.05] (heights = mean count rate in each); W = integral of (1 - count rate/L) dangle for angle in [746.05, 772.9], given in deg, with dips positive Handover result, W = 5.1 deg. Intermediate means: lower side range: 175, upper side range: 202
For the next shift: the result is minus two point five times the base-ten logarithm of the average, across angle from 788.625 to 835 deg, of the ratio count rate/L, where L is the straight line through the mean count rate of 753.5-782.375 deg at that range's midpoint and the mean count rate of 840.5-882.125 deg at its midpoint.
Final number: -0.13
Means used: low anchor 165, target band 203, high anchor 198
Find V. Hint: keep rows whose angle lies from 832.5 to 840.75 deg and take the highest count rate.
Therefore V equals 202.9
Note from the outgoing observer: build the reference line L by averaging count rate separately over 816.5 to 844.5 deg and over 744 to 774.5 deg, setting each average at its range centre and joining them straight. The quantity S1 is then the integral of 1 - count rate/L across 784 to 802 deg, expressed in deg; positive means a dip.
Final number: -4.9 deg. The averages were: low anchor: 150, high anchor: 194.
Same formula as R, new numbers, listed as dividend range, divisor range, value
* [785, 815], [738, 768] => 1.41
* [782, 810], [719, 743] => 1.25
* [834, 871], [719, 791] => 1.17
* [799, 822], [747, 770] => 1.38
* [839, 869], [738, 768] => 1.35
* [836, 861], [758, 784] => 1.11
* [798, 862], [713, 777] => 1.22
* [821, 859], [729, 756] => 1.40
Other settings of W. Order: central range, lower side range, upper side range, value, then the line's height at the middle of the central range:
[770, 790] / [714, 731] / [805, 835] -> -0.48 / 194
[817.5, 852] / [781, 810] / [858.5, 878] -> 0.56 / 200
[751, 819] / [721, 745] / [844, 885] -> -1.50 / 180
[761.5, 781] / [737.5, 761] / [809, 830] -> -3.25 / 157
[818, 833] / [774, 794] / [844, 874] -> 0.25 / 204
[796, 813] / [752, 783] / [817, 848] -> -2.17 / 181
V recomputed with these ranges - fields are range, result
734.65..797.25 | 226.6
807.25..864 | 229.1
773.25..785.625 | 210.2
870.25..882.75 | 218.2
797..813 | 238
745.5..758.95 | 165.2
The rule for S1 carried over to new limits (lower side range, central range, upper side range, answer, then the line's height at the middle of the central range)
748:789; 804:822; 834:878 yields -1.2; 182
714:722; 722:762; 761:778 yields 7.9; 186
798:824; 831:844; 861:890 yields 0.8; 201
